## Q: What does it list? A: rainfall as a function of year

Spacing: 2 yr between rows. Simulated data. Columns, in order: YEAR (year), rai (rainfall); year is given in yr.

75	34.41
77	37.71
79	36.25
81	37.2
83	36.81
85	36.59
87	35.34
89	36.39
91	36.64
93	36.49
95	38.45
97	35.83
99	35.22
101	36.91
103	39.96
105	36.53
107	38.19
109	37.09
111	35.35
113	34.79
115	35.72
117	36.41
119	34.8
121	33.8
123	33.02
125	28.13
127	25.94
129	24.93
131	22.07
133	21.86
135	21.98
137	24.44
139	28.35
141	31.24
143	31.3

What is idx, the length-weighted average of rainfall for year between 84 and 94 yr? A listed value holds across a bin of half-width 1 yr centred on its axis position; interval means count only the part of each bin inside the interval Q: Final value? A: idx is 36.3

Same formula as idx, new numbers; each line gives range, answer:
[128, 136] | 22.7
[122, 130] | 28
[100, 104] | 38.4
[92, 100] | 36.5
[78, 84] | 36.8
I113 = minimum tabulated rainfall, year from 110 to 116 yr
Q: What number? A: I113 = 34.79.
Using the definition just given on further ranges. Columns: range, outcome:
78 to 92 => 35.34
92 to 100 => 35.22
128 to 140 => 21.86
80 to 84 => 36.81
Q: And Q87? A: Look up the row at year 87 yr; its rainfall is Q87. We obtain 35.34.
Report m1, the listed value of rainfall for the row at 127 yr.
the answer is 25.94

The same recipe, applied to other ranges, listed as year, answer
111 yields 35.35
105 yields 36.53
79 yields 36.25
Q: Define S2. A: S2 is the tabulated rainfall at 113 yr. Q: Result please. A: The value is 34.79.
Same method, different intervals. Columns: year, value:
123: 33.02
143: 31.3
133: 21.86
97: 35.83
